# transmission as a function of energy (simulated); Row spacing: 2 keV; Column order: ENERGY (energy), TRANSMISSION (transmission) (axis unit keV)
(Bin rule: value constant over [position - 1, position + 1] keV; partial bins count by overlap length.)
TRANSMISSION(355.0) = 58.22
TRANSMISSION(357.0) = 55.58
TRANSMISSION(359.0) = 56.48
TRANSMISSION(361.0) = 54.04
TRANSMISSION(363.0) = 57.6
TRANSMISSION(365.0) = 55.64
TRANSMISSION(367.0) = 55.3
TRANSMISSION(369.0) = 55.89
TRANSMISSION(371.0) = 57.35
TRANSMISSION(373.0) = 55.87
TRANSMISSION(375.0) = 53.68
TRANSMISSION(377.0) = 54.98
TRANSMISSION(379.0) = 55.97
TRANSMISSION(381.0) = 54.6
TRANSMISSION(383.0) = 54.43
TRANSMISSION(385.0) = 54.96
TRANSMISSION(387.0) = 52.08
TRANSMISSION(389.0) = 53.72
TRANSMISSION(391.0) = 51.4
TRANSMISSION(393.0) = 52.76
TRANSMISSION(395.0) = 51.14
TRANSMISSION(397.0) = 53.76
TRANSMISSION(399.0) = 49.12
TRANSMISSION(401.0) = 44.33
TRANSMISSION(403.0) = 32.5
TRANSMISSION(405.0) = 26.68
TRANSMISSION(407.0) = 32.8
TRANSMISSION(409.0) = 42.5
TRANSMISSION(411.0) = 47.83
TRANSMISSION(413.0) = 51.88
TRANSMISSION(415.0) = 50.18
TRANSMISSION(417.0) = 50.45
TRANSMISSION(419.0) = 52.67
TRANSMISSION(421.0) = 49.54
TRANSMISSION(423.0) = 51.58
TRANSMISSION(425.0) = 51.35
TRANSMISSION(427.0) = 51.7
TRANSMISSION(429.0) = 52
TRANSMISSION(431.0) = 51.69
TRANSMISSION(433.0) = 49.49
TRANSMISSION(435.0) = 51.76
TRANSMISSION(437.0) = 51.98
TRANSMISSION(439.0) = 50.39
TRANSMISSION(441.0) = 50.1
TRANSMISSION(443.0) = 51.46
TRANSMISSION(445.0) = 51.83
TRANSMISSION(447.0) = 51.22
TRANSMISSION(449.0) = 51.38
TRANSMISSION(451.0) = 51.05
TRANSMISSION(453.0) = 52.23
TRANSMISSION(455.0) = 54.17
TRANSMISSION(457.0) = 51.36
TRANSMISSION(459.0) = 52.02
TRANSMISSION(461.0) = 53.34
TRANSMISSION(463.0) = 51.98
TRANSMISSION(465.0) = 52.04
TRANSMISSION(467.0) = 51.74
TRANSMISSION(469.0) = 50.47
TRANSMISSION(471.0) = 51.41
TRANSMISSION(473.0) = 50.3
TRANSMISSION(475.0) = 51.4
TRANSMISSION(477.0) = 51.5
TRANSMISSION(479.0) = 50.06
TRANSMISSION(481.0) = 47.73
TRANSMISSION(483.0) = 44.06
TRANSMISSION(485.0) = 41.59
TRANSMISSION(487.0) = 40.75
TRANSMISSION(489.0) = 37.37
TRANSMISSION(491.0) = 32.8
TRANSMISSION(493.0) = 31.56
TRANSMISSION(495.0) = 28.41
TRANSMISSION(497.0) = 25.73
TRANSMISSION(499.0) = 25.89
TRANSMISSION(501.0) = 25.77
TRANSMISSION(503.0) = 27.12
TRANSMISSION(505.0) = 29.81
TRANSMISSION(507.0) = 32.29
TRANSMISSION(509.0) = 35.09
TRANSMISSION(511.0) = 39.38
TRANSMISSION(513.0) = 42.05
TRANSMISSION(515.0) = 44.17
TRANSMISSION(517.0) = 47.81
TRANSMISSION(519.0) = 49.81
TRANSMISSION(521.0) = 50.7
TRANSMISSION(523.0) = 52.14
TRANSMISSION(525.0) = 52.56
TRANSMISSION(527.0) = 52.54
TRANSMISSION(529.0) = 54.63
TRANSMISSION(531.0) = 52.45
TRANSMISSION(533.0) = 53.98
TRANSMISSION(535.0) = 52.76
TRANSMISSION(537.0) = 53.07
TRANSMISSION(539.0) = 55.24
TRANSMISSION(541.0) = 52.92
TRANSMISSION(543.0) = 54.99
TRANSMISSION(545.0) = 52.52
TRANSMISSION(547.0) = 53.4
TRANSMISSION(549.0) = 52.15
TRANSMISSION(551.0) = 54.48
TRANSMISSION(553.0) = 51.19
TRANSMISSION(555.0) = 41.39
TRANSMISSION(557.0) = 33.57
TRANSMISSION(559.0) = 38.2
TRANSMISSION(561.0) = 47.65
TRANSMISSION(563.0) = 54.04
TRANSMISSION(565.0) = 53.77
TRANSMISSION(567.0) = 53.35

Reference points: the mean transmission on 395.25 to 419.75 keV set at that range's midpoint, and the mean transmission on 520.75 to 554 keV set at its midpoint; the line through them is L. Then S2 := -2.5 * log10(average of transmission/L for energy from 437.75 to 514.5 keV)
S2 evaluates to 0.11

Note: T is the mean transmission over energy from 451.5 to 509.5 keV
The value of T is 42.6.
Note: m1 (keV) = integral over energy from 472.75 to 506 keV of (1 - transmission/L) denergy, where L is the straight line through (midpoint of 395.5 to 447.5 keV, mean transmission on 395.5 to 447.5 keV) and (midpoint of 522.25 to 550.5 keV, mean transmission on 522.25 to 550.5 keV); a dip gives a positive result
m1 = 8.84 keV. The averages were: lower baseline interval 48.1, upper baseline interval 53.3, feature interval 37.5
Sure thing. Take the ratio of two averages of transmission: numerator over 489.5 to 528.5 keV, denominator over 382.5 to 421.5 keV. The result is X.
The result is 0.8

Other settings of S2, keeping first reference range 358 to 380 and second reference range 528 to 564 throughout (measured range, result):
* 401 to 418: 0.283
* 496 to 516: 0.495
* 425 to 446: 0.052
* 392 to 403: 0.132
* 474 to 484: 0.075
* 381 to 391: 0.031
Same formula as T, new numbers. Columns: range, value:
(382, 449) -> 49.2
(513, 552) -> 52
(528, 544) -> 53.8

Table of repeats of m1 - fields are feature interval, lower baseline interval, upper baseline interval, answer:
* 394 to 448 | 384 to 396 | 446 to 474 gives 4.2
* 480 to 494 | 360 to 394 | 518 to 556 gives 3.6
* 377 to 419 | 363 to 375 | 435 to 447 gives 4.4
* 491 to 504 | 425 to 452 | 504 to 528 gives 5.1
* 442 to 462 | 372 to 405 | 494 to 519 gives -4.8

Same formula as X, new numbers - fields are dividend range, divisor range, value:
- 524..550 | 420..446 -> 1.04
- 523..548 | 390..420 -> 1.16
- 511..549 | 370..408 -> 1.03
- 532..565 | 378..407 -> 1.03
